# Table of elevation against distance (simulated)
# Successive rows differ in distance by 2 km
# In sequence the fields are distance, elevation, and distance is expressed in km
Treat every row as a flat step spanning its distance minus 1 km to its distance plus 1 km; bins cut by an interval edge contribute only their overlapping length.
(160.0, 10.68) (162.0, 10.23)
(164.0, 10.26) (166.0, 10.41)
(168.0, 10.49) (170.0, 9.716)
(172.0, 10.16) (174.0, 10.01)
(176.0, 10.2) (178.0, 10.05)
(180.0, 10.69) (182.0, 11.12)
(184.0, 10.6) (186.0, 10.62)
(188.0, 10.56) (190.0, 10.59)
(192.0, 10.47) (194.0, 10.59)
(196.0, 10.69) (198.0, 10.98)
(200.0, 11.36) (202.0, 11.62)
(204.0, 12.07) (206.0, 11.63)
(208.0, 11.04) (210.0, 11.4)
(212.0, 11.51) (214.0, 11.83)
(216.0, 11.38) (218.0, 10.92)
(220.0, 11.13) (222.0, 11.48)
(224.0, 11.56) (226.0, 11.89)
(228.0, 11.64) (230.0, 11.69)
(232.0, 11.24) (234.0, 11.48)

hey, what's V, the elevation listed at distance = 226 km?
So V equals 11.89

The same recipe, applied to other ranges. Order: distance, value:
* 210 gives 11.4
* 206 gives 11.63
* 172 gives 10.16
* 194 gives 10.59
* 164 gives 10.26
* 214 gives 11.83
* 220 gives 11.13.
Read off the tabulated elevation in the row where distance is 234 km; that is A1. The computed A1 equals 11.48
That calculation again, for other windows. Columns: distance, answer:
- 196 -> 10.69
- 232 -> 11.24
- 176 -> 10.2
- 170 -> 9.716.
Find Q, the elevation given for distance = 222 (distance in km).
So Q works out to 11.48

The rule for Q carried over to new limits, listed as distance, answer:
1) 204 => 12.07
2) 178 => 10.05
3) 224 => 11.56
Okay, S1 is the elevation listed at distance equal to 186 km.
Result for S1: 10.62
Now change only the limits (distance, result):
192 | 10.47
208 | 11.04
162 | 10.23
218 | 10.92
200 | 11.36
